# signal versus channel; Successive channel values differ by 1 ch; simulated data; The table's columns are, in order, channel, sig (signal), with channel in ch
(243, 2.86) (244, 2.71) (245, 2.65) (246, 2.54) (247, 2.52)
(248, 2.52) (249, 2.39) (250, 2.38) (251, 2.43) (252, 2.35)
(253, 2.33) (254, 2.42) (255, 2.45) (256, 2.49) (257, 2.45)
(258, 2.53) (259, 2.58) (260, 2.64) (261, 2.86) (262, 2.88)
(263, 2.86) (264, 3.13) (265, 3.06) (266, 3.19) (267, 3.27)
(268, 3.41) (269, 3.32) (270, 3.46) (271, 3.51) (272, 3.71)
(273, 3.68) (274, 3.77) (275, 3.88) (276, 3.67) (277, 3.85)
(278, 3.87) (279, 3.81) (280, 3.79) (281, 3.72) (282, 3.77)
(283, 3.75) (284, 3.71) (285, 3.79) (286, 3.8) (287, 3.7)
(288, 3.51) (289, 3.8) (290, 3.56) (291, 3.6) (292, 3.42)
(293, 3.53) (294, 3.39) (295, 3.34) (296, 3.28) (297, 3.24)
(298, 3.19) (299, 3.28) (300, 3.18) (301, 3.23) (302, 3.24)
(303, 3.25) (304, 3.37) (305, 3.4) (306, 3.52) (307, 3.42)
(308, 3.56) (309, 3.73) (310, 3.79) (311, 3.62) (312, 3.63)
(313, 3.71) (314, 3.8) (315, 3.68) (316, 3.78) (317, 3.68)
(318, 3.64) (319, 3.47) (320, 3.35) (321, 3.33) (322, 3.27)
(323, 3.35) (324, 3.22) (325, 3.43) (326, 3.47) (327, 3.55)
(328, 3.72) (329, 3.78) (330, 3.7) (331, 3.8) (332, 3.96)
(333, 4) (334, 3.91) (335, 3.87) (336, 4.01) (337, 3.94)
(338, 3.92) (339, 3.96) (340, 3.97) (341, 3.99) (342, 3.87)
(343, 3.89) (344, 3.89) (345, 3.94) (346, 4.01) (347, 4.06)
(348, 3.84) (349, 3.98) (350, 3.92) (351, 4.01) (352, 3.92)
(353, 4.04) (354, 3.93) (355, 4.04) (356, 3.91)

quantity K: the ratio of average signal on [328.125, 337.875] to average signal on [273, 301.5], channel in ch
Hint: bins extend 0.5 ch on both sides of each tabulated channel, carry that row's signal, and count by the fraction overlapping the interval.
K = 1.1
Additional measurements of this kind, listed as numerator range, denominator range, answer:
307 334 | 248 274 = 1.26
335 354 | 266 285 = 1.08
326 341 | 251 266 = 1.45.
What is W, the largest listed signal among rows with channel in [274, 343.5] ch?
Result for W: 4.01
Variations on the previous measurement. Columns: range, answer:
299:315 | 3.8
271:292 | 3.88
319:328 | 3.72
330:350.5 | 4.06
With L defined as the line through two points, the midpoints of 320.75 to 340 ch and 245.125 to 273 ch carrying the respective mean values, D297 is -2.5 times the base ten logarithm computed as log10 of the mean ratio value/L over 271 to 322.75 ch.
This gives -0.094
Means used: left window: 2.82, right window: 3.71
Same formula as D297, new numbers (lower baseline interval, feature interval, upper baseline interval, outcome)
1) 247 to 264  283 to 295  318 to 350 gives -0.179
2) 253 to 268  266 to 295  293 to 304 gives -0.193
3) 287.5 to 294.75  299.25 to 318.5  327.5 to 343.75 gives 0.044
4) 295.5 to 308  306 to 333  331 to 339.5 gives 0.011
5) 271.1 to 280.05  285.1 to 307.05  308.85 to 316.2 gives 0.094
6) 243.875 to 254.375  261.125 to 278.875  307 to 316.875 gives -0.193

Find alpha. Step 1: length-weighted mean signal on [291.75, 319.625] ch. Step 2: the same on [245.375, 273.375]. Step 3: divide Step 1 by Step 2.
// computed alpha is 1.2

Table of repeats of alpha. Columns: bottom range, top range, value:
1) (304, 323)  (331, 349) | 1.11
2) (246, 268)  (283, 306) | 1.29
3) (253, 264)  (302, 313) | 1.34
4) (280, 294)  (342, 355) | 1.08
